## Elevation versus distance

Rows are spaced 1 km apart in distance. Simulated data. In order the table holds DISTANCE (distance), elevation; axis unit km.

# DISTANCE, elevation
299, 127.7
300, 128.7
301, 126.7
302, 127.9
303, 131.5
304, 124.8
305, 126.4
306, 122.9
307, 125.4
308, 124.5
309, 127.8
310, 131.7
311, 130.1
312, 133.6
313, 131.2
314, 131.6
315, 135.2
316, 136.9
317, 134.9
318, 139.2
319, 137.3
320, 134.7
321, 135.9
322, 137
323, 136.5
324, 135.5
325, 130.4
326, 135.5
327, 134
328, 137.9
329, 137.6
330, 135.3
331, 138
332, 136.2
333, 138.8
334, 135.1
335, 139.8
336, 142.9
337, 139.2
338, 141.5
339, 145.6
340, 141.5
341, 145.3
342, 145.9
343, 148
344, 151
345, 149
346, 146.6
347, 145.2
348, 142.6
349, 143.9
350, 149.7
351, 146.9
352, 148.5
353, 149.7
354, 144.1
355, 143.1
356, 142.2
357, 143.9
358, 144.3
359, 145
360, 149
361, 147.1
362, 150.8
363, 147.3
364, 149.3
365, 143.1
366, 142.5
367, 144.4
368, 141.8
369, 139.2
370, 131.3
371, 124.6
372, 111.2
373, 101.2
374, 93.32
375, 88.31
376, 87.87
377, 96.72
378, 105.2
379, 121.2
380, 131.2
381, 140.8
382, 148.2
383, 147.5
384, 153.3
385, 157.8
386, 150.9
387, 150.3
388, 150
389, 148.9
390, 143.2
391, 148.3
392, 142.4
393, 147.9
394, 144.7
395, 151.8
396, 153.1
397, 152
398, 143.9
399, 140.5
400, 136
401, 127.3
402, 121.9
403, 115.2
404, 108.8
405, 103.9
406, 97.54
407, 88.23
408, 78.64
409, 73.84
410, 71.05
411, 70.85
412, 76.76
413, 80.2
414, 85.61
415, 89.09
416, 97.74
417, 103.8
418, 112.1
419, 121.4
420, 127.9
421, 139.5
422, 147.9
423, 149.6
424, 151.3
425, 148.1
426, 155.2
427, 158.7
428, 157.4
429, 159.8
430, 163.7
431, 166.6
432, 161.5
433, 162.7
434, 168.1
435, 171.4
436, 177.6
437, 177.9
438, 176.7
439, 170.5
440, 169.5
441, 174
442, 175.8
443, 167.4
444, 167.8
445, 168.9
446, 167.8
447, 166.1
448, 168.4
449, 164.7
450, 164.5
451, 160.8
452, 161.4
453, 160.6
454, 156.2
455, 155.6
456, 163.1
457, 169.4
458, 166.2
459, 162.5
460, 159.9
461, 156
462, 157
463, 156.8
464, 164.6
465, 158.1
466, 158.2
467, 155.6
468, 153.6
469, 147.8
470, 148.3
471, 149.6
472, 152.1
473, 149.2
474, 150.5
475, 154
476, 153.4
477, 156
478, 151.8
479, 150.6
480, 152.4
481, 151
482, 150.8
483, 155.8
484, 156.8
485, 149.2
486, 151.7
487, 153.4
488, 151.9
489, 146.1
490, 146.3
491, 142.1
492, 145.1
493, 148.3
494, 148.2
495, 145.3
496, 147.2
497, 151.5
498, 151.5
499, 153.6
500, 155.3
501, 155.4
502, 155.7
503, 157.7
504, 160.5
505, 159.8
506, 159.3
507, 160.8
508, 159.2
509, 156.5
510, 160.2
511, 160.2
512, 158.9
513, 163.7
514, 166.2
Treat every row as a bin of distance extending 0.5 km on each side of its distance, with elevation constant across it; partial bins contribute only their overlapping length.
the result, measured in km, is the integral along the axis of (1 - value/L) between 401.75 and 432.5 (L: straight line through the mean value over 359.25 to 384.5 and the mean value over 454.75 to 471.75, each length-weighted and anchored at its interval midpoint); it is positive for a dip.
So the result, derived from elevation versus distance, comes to 5.4 km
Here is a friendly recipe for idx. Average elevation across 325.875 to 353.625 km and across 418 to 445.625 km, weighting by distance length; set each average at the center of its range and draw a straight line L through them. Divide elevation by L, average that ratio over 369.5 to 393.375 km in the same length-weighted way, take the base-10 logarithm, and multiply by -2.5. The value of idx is 0.16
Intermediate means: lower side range 143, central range 130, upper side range 160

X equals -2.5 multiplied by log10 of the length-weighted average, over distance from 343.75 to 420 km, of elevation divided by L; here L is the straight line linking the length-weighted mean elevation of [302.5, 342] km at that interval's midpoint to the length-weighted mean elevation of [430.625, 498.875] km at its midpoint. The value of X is 0.13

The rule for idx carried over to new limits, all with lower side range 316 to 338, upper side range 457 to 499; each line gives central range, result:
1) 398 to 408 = 0.25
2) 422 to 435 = -0.08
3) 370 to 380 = 0.32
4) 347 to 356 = -0.05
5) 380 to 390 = -0.04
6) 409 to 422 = 0.42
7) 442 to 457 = -0.10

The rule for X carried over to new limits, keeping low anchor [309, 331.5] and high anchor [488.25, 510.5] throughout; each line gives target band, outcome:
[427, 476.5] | -0.10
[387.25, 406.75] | 0.06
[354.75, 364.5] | -0.06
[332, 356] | -0.05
